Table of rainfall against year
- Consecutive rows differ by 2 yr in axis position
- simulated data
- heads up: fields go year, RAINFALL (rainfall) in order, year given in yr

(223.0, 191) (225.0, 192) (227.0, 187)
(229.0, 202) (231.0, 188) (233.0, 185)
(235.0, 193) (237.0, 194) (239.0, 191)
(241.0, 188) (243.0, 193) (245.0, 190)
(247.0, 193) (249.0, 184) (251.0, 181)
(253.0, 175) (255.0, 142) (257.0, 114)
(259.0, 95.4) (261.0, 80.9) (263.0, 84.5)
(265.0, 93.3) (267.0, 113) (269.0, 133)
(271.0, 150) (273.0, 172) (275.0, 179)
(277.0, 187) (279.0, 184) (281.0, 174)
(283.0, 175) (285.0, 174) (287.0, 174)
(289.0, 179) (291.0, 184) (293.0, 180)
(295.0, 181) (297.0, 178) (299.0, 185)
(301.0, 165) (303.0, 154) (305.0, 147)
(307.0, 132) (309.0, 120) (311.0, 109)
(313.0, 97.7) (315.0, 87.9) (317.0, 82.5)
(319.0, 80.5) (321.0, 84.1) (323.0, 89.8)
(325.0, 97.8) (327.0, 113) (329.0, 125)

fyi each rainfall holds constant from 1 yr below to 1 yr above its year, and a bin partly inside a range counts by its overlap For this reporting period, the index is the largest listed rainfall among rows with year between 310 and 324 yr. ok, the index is 109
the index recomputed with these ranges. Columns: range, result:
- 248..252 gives 184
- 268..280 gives 187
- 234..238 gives 194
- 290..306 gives 185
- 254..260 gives 142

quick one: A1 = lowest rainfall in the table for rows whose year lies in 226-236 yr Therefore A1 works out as 185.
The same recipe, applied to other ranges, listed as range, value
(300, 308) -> 132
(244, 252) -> 181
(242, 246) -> 190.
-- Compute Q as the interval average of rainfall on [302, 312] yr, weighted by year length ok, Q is 132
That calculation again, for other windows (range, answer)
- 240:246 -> 190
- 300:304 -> 160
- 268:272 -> 142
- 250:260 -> 141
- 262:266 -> 88.9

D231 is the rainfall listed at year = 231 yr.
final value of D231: 188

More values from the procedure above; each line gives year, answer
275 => 179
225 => 192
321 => 84.1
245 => 190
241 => 188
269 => 133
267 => 113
